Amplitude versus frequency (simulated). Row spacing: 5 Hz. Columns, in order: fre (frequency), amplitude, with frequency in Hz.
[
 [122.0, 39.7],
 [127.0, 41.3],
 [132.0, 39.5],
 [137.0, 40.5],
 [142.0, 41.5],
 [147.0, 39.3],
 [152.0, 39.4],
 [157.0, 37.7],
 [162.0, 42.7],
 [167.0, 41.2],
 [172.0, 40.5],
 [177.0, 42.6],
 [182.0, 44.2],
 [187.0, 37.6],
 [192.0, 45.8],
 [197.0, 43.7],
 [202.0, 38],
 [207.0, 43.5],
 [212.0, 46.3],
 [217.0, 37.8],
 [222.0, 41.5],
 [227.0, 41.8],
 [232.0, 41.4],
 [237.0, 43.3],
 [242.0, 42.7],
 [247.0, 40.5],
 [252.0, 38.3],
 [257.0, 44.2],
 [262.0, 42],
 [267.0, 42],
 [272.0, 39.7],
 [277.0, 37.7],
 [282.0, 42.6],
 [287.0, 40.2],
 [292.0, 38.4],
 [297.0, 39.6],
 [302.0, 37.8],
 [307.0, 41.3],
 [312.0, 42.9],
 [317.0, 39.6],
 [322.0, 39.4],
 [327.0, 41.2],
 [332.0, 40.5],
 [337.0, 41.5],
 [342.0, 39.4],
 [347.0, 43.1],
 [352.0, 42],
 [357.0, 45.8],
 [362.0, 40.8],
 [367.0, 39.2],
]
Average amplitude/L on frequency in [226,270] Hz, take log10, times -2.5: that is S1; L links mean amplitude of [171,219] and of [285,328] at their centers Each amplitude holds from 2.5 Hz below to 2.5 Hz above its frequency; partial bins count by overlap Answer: -0.02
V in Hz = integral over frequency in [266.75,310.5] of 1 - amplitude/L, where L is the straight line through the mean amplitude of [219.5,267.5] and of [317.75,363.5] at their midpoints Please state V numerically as 1.8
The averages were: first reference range 41.8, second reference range 41.5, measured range 39.9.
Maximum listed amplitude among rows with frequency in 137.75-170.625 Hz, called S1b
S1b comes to 42.7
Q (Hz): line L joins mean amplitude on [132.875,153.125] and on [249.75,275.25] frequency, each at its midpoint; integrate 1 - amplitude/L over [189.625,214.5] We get -1.7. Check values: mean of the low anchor 40.2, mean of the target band 43.4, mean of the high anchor 41.2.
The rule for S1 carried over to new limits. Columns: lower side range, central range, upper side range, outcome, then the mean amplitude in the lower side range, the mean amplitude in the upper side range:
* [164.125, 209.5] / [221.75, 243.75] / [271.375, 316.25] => -0.03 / 41.9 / 40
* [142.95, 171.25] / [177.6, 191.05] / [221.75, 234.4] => -0.03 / 40.2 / 41.6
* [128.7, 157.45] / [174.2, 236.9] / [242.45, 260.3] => -0.04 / 39.8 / 41.2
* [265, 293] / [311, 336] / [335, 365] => 0.02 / 40.2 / 42.1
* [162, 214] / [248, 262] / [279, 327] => -0.01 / 42.3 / 40.2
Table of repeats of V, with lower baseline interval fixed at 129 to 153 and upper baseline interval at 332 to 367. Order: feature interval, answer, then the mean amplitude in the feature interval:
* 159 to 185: -1.1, 42.1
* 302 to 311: 0.2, 40.6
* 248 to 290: 0.3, 40.8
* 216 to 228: 0.1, 40.5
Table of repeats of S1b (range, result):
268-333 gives 42.9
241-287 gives 44.2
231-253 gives 43.3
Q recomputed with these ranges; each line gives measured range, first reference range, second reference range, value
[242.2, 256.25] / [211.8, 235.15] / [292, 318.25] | 0.14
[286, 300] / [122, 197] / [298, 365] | 0.63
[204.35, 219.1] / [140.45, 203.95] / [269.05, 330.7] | -0.66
